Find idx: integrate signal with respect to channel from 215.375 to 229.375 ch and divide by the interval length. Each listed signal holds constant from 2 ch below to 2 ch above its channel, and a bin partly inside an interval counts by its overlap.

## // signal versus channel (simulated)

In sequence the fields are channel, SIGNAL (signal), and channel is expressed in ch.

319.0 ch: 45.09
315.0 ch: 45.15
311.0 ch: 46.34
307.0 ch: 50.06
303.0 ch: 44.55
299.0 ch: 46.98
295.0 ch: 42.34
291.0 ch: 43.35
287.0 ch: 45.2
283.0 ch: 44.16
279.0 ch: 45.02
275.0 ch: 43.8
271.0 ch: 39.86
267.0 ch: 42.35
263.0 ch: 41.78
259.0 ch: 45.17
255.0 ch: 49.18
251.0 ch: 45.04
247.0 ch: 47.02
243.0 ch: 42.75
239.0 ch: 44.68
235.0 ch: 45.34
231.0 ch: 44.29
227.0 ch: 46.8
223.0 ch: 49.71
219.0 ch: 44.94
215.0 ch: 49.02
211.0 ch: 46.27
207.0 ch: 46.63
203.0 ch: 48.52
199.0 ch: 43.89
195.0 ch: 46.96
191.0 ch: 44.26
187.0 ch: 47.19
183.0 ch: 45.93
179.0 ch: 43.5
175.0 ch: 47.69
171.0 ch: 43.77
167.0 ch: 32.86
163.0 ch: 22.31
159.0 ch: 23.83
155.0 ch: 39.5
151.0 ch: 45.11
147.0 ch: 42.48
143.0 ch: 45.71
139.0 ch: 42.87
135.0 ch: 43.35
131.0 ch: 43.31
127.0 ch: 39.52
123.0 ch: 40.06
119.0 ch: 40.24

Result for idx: 47.3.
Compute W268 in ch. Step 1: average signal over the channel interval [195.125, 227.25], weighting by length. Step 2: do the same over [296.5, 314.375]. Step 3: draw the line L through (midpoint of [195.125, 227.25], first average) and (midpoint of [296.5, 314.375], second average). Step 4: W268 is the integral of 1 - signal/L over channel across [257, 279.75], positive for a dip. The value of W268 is 1.9 ch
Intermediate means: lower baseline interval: 47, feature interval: 42.9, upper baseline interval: 46.7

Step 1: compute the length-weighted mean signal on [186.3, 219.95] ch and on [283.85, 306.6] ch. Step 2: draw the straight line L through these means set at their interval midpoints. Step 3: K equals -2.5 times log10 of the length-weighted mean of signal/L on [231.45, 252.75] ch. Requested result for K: 0.02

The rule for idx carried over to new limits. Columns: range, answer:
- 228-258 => 45.5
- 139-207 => 41.7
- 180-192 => 45.7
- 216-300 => 44.8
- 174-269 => 45.8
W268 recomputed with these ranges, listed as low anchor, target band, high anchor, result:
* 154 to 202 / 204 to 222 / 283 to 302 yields -2.3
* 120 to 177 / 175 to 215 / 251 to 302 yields -4.8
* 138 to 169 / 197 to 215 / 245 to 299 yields -3.0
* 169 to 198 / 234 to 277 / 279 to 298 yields 0.3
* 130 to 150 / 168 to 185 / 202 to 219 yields 0.4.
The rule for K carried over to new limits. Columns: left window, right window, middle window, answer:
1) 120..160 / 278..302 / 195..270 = -0.06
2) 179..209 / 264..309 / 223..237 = -0.02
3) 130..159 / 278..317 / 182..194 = -0.07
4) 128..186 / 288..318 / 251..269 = -0.02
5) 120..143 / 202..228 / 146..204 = 0.10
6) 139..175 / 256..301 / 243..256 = -0.10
